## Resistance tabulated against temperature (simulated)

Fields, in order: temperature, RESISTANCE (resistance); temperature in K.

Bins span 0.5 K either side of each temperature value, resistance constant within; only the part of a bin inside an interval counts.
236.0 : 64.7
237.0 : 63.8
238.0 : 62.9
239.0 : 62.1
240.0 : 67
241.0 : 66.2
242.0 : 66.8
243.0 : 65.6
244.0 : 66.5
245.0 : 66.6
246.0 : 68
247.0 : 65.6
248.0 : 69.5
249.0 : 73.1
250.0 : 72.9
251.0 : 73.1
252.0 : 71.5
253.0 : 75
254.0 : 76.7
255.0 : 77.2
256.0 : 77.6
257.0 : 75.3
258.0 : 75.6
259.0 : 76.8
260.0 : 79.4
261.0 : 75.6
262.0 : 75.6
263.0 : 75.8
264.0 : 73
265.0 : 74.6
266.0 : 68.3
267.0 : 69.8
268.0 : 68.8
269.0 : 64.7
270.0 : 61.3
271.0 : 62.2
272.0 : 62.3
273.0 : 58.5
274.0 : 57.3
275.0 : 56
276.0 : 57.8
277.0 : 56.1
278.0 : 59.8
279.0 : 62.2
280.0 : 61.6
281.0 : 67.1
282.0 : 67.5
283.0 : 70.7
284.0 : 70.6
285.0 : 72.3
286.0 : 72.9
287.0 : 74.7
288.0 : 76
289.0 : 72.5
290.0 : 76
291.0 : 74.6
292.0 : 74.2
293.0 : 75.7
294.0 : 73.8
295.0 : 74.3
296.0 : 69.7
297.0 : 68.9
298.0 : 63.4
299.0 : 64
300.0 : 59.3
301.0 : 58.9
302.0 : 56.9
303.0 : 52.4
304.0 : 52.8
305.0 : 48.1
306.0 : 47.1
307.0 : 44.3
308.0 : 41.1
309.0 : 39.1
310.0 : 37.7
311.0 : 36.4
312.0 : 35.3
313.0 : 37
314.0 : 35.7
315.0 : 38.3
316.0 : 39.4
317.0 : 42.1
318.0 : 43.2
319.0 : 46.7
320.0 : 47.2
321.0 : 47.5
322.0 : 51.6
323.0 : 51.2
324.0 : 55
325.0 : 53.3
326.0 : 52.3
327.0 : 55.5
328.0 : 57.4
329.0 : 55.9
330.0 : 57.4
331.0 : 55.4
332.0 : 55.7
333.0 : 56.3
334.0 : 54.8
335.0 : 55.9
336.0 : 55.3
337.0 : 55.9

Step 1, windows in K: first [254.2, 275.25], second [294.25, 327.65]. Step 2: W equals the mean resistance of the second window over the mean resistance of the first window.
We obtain 0.71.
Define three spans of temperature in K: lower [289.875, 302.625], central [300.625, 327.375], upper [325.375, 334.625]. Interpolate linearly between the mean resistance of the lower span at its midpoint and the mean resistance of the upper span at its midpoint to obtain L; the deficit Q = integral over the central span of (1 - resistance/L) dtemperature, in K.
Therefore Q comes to 6.7 K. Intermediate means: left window 68.1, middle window 46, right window 55.6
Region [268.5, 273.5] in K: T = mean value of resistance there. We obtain 61.8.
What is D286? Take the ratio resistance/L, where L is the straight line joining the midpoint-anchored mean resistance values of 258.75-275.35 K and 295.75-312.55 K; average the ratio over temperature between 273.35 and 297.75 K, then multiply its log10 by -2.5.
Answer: -0.15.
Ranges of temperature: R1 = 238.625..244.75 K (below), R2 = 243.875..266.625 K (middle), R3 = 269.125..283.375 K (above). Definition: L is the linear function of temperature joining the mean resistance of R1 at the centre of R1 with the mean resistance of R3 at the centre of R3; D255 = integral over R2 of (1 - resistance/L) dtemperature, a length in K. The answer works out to -3.3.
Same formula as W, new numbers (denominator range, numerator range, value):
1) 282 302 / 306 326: 0.62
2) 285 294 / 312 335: 0.66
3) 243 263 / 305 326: 0.60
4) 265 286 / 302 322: 0.67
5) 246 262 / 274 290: 0.90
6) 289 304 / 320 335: 0.81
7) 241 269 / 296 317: 0.67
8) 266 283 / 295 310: 0.88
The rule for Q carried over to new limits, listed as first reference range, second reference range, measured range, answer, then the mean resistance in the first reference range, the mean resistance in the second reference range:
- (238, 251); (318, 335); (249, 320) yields -2.0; 67.5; 53.1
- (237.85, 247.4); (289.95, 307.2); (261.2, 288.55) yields -1.1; 65.8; 63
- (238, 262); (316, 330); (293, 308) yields -0.6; 71.4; 50.5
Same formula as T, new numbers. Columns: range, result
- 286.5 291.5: 74.8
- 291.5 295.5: 74.5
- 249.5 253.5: 73.1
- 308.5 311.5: 37.7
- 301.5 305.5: 52.5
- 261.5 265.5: 74.8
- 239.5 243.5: 66.4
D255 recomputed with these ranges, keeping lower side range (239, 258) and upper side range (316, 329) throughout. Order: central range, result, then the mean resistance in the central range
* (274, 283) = 0.1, 61.3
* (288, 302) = -2.8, 69.4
